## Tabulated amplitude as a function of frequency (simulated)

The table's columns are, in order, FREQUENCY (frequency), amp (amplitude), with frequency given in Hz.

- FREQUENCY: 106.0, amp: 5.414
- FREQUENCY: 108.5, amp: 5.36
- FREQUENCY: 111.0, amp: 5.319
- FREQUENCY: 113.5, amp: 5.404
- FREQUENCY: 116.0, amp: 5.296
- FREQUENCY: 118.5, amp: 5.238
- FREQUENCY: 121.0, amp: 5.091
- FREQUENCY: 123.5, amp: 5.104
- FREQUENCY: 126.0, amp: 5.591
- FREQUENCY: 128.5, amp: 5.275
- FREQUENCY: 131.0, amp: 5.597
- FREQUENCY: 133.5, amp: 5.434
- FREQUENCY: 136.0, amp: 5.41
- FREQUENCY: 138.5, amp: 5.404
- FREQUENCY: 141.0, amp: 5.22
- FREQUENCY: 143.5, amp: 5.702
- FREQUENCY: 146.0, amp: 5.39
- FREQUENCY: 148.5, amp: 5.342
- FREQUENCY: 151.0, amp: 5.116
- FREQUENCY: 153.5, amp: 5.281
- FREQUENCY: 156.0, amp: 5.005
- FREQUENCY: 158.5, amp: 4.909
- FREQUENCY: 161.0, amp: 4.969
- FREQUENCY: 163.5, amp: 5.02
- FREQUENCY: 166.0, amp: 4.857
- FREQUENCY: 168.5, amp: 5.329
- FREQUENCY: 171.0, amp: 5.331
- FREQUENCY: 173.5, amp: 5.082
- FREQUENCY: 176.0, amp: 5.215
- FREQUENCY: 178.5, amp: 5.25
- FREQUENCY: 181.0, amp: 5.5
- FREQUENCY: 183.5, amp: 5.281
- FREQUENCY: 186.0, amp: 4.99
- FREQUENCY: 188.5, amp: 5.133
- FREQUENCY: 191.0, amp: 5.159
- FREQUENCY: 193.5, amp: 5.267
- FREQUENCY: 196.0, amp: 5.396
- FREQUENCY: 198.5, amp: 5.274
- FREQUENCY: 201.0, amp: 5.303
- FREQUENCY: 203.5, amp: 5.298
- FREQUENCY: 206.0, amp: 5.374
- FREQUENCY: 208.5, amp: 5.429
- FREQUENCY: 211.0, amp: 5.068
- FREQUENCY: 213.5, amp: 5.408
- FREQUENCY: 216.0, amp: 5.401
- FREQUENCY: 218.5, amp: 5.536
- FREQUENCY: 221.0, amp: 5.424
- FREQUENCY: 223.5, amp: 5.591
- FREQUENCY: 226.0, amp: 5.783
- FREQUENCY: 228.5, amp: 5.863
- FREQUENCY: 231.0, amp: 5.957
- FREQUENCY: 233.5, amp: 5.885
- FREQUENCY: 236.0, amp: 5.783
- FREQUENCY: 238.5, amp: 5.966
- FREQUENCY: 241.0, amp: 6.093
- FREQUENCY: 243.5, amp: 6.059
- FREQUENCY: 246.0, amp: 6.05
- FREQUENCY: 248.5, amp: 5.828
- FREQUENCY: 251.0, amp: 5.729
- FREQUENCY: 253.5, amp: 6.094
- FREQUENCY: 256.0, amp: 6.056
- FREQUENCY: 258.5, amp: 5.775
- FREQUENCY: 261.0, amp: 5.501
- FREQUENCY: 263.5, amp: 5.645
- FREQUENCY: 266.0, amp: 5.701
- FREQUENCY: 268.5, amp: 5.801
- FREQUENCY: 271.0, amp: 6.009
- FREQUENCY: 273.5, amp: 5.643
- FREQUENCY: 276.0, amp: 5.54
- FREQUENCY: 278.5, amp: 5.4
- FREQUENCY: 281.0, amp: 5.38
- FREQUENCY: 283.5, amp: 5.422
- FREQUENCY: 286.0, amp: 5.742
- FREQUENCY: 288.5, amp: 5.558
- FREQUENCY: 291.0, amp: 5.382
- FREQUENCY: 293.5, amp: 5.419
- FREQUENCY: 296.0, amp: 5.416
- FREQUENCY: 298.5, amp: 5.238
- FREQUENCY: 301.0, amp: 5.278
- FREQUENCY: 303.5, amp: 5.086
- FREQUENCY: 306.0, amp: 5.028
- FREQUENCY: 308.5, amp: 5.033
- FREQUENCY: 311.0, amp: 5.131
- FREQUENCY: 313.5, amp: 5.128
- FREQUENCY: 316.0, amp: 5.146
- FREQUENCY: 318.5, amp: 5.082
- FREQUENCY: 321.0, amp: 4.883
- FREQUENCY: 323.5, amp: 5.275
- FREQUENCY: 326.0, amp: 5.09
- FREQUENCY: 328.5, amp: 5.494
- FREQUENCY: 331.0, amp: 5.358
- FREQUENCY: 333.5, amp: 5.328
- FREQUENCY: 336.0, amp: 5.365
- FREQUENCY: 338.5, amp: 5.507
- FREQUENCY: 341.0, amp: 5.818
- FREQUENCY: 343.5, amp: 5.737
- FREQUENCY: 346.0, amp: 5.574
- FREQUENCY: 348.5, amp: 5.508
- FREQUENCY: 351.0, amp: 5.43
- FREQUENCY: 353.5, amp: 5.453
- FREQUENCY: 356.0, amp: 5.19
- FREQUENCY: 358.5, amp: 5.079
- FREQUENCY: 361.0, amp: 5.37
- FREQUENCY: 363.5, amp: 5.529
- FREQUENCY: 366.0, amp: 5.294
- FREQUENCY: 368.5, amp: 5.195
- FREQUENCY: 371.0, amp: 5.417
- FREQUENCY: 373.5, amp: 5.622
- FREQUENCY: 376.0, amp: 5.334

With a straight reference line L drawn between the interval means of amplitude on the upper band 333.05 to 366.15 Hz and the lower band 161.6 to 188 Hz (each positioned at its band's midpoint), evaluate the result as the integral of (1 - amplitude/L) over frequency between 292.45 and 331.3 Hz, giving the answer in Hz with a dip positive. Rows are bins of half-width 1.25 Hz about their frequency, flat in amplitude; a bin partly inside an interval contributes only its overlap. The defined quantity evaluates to 1.5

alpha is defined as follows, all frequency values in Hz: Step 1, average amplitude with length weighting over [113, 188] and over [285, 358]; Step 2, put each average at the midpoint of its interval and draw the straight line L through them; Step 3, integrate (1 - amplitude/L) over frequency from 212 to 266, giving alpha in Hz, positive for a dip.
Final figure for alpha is -4.9 Hz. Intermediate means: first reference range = 5.25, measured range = 5.78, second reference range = 5.33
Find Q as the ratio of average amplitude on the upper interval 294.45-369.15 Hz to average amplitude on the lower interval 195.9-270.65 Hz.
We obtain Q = 0.93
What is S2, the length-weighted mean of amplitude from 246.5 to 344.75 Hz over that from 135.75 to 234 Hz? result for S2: 1.0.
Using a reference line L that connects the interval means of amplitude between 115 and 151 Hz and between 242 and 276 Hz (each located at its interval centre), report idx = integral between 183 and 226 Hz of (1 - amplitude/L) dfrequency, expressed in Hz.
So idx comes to 2.3 Hz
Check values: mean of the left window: 5.36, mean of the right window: 5.83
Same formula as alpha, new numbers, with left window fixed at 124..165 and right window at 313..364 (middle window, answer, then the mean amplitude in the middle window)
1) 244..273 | -2.8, 5.84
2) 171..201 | 0.3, 5.24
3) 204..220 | -0.2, 5.37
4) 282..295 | -0.4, 5.5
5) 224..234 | -1.0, 5.85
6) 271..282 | -0.5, 5.55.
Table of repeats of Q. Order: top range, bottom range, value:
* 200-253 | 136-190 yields 1.09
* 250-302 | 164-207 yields 1.07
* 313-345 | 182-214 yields 1.01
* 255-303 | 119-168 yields 1.06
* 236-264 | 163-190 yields 1.14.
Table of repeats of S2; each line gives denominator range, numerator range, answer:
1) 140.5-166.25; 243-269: 1.13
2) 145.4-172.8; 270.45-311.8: 1.05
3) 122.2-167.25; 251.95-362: 1.03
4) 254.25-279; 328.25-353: 0.96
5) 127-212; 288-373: 1.01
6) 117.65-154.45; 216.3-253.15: 1.09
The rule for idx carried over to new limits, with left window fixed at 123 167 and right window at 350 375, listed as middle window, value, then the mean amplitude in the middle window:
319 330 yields 0.3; 5.18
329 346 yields -0.6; 5.52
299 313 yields 0.6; 5.12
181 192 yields 0.2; 5.18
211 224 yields -0.3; 5.43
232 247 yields -1.9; 5.97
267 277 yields -0.8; 5.75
